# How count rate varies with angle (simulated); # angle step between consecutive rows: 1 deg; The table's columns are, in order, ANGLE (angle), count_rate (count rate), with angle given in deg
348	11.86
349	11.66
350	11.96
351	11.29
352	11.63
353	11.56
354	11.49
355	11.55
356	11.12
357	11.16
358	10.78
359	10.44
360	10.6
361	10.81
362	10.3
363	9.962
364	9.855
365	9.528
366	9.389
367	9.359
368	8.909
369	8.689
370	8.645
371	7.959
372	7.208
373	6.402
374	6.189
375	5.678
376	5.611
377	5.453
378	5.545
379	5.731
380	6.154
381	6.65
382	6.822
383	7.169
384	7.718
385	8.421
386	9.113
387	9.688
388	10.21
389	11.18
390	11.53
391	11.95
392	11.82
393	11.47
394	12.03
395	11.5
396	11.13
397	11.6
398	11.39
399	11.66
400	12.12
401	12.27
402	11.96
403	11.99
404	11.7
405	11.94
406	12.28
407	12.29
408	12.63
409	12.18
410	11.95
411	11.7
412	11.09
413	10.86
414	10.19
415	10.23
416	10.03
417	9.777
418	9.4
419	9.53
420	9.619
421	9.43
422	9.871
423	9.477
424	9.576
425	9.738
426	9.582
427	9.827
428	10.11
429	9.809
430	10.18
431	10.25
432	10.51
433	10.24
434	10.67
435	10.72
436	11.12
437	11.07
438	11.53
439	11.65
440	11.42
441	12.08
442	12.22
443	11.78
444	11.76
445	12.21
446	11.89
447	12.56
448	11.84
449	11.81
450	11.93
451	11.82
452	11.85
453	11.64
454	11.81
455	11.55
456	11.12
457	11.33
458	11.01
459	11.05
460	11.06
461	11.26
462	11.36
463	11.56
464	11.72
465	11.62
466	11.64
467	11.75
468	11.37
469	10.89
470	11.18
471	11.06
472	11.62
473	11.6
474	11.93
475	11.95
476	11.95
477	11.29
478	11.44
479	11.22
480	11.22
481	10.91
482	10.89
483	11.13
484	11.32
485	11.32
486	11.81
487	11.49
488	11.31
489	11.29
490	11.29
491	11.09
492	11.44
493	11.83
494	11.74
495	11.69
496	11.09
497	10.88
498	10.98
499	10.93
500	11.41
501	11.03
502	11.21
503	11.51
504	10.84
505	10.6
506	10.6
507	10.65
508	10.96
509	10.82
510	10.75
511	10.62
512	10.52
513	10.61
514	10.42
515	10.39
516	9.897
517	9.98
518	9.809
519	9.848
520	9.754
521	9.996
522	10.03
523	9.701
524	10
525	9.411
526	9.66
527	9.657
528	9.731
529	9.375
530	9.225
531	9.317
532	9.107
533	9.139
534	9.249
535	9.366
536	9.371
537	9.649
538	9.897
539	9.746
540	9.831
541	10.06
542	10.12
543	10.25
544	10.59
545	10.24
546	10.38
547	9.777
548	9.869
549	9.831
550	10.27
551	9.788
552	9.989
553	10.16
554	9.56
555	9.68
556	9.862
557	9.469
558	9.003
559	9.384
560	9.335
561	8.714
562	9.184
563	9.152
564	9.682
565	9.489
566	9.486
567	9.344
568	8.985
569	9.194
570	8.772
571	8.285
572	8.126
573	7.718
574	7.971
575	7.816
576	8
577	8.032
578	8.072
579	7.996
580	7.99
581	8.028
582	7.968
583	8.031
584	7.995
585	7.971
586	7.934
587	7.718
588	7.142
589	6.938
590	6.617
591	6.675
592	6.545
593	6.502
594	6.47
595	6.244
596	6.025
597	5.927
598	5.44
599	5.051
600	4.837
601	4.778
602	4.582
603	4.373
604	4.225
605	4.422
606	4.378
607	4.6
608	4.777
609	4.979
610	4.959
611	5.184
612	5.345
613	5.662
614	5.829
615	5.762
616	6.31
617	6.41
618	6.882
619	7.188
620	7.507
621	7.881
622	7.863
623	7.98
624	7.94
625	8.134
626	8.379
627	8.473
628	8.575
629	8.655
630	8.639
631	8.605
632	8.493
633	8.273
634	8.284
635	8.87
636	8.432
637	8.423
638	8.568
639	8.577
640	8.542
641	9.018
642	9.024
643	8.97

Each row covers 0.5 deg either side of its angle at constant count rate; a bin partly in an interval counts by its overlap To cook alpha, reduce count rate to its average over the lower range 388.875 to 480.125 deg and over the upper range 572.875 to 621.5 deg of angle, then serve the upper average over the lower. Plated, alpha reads 0.57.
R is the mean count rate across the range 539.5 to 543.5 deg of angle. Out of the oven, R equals 10.1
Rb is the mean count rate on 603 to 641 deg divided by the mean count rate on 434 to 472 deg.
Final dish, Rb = 0.61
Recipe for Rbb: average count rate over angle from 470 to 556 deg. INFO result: 10.5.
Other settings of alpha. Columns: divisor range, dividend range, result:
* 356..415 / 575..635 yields 0.69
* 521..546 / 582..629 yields 0.66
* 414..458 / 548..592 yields 0.80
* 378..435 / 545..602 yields 0.79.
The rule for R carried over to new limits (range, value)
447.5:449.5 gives 11.8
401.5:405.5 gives 11.9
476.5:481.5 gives 11.2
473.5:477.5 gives 11.8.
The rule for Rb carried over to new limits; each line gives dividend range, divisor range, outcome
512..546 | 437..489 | 0.85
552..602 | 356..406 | 0.83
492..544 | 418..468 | 0.93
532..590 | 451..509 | 0.80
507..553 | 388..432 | 0.91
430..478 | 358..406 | 1.21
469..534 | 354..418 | 1.08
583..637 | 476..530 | 0.62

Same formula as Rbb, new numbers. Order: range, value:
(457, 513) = 11.2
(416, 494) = 11.1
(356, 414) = 9.85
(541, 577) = 9.35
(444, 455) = 11.9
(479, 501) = 11.3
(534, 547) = 9.92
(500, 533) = 10.2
